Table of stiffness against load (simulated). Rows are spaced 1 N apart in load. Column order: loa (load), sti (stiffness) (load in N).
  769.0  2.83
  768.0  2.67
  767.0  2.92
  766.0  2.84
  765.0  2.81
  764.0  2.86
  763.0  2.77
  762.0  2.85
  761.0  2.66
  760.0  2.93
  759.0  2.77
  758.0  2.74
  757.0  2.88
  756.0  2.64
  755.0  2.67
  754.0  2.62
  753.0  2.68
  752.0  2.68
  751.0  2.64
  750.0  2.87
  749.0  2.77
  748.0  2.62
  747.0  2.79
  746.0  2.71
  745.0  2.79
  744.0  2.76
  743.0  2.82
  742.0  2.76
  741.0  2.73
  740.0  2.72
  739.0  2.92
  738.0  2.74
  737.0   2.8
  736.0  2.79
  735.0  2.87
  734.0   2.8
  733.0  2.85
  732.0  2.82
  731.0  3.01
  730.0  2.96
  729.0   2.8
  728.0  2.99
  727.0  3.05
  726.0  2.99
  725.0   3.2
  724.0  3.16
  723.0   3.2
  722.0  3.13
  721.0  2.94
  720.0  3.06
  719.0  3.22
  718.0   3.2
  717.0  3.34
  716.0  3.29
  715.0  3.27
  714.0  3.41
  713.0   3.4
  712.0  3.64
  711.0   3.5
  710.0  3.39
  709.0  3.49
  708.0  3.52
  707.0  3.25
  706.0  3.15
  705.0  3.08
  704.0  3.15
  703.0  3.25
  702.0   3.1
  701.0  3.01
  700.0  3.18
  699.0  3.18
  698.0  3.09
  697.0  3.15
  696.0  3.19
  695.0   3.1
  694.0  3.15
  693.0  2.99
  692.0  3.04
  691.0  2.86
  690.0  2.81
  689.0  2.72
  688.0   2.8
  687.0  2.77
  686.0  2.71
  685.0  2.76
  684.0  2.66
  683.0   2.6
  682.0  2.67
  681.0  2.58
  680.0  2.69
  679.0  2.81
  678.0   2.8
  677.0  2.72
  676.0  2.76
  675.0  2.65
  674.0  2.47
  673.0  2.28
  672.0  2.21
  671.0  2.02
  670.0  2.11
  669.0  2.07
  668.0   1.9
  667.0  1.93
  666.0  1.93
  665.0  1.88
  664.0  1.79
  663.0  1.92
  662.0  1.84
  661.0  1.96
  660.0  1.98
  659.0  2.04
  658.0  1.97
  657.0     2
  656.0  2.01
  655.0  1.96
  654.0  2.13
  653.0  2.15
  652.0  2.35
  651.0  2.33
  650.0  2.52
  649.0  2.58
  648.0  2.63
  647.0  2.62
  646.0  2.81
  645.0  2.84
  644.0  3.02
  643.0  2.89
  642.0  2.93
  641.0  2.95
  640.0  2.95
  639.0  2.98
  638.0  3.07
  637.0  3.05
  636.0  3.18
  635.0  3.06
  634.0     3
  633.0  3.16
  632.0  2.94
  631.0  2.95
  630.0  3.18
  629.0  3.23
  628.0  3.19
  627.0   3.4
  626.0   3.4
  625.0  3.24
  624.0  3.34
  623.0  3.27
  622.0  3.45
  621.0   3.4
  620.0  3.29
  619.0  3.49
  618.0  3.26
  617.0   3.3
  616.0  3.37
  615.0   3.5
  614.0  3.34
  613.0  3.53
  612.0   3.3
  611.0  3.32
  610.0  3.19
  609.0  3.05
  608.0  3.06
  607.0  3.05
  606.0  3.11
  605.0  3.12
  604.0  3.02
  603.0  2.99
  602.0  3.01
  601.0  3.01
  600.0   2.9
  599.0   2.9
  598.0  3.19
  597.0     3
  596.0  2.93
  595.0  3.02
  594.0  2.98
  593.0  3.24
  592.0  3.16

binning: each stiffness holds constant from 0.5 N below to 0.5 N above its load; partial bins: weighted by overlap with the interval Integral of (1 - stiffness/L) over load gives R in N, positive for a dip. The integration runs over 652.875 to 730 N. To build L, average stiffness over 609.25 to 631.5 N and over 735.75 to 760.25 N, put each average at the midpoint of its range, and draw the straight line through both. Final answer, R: 5.73 N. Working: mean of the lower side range 3.31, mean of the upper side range 2.75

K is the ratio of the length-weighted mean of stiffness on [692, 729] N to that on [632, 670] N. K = 1.31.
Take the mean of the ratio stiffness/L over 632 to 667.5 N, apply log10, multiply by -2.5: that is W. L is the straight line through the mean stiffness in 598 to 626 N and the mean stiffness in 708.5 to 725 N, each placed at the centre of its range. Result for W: 0.29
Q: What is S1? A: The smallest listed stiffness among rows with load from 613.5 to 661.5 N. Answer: 1.96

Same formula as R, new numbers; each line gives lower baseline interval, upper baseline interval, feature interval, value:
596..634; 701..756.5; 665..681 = 3.9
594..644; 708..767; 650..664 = 4.7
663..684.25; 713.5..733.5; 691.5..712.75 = -3.4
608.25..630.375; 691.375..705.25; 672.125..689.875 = 2.8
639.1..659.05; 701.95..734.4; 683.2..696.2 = 0.1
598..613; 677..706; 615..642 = -1.3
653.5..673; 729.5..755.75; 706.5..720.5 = -4.9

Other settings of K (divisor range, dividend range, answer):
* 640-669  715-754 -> 1.27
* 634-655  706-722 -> 1.21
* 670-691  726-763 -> 1.07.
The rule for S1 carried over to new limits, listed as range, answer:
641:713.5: 1.79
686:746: 2.71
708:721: 2.94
